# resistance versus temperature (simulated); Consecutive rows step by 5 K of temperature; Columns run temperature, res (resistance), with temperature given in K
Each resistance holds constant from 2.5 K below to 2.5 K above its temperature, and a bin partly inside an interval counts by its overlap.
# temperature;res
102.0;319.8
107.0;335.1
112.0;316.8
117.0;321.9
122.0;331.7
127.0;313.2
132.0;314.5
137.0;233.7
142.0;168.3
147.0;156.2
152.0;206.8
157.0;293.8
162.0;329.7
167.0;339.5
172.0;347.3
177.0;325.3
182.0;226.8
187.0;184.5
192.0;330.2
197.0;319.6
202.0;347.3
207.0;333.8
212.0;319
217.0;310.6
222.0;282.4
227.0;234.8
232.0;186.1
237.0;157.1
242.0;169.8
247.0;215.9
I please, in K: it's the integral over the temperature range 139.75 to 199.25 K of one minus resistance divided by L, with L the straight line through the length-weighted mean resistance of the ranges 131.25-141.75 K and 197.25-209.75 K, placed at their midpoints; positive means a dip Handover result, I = 4.5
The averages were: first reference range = 245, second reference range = 336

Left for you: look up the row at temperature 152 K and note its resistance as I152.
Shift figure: 206.8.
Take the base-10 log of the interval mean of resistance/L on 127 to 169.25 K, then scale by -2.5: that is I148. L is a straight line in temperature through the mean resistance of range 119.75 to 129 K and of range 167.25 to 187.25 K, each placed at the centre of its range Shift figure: 0.186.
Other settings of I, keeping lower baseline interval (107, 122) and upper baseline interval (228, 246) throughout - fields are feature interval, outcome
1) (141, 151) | 4.1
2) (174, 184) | -1.3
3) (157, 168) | -2.4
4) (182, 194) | -0.6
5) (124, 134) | -0.3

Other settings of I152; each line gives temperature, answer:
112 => 316.8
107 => 335.1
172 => 347.3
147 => 156.2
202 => 347.3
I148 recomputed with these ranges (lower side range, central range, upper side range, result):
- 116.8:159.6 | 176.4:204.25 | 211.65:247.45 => -0.183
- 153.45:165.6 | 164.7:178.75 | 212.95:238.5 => -0.153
